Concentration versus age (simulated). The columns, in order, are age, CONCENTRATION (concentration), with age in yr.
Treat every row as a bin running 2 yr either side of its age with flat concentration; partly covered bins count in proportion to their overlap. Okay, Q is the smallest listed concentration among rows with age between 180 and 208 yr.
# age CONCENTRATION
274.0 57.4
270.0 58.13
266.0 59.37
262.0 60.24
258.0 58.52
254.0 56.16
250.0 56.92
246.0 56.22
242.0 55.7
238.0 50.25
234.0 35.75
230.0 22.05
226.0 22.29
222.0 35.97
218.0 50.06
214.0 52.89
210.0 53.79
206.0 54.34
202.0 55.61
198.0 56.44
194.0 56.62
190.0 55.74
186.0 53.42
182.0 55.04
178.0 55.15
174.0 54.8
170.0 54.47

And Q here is 53.42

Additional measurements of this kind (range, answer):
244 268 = 56.16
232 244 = 35.75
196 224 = 35.97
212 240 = 22.05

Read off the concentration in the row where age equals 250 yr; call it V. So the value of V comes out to 56.92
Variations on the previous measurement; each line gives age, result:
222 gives 35.97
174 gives 54.8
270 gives 58.13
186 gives 53.42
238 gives 50.25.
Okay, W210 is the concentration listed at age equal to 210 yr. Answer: 53.79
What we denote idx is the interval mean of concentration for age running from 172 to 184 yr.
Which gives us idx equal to 55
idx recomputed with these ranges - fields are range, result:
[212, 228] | 40.3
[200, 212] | 54.6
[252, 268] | 58.6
